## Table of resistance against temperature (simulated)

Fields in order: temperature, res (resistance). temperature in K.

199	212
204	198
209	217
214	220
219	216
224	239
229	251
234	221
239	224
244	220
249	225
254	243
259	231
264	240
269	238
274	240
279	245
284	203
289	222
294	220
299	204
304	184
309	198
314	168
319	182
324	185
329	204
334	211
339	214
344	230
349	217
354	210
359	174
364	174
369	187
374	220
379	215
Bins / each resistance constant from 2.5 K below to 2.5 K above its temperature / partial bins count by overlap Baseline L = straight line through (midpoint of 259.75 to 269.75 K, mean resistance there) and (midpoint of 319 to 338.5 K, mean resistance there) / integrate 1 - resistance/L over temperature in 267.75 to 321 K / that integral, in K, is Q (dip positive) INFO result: 2.8 K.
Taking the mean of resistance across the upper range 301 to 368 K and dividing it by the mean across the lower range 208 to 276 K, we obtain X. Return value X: 0.85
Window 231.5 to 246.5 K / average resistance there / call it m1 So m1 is 222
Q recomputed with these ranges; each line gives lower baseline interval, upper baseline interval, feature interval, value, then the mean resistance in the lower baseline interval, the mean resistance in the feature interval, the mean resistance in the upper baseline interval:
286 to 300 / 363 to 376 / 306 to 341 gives 2.2 K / 216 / 194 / 195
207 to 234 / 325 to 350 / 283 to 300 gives 0.4 K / 228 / 214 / 213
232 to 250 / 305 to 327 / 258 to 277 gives -2.7 K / 222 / 238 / 184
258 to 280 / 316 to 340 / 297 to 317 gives 2.3 K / 239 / 188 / 198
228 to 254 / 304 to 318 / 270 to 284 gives -2.0 K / 228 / 235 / 183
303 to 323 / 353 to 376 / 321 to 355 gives -4.1 K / 183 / 210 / 191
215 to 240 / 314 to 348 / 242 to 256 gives -0.3 K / 230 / 229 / 202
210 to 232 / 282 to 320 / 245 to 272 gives -2.4 K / 230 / 235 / 198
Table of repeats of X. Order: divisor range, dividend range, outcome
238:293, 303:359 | 0.87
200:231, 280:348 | 0.91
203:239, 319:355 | 0.93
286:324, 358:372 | 0.92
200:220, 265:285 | 1.10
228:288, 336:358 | 0.93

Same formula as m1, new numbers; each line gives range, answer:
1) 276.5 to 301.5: 219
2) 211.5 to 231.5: 232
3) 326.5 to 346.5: 215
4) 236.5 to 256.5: 228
